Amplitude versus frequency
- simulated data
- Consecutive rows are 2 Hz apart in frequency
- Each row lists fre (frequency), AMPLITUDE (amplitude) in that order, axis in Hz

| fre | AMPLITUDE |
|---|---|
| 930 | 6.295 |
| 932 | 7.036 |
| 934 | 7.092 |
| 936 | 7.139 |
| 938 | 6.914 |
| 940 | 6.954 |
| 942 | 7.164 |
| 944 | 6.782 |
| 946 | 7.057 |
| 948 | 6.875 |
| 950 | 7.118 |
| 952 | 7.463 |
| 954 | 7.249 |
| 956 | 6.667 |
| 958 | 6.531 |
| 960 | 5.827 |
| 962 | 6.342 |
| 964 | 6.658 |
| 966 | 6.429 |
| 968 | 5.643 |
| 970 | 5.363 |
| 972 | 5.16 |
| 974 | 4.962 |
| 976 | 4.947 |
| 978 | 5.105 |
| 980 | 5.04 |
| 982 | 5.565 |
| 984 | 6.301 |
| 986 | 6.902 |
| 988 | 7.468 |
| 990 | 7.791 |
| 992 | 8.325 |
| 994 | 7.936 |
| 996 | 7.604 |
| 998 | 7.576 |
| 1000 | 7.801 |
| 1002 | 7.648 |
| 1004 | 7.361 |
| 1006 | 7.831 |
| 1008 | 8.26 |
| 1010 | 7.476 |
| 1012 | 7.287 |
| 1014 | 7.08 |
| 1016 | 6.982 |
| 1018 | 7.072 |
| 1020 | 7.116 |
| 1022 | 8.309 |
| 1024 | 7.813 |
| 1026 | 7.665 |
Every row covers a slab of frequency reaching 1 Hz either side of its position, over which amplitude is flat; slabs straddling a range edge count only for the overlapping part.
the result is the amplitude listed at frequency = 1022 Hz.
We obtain 8.309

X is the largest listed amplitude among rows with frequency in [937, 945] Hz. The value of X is 7.164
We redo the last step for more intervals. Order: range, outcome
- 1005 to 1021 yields 8.26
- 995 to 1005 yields 7.801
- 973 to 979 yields 5.105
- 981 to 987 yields 6.902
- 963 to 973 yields 6.658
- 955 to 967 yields 6.667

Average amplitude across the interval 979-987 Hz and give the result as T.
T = 5.95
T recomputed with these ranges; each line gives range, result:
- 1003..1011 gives 7.73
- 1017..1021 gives 7.09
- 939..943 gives 7.06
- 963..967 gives 6.54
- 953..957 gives 6.96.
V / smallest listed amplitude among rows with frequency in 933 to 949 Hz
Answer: 6.782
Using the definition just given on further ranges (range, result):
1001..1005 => 7.361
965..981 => 4.947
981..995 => 5.565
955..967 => 5.827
